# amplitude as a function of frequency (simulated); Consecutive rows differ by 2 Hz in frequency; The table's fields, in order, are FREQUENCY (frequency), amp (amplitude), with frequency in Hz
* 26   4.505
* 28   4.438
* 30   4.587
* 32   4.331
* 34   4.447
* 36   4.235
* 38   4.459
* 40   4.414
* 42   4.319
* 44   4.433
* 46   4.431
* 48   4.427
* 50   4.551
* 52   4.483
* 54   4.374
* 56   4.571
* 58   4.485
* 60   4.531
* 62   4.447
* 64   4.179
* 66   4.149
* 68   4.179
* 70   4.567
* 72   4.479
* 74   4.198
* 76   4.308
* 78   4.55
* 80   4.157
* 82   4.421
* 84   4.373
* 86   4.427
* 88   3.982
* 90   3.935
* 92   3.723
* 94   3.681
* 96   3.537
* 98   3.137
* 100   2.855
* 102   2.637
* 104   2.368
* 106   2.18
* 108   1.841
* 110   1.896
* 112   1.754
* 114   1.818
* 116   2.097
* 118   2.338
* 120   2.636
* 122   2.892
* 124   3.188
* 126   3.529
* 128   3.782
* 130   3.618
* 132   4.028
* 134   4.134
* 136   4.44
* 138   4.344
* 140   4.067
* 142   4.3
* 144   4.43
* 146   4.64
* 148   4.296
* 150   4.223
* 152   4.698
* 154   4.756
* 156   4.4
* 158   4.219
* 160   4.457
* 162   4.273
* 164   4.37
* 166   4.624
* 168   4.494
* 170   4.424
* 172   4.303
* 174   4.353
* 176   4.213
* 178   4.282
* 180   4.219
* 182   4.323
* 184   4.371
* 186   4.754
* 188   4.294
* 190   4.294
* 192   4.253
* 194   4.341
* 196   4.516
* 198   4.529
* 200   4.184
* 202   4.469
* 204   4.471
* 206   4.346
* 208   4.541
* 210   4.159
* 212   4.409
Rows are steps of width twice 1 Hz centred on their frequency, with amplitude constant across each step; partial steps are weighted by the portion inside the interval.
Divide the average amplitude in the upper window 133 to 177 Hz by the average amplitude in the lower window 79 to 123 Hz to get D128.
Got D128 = 1.45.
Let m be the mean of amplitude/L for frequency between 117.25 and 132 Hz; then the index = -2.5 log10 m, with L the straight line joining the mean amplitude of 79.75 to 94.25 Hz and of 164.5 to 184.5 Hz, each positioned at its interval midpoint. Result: 0.295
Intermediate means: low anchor 4.1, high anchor 4.36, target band 3.21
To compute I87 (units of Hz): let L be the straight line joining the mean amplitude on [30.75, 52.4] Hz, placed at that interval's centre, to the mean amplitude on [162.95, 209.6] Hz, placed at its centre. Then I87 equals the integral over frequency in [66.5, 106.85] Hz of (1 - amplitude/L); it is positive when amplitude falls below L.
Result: 5.6 Hz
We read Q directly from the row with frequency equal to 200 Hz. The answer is 4.184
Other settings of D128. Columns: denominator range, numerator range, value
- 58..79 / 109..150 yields 0.79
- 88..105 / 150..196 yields 1.34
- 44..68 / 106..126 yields 0.53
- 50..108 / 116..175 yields 1.03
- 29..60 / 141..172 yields 1.00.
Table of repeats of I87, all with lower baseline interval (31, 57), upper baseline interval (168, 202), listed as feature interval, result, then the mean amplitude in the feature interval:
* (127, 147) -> 0.9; 4.18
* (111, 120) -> 4.8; 2.07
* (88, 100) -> 2.3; 3.57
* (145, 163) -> -0.3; 4.44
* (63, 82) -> 0.4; 4.31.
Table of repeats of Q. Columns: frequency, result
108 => 1.841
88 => 3.982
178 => 4.282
